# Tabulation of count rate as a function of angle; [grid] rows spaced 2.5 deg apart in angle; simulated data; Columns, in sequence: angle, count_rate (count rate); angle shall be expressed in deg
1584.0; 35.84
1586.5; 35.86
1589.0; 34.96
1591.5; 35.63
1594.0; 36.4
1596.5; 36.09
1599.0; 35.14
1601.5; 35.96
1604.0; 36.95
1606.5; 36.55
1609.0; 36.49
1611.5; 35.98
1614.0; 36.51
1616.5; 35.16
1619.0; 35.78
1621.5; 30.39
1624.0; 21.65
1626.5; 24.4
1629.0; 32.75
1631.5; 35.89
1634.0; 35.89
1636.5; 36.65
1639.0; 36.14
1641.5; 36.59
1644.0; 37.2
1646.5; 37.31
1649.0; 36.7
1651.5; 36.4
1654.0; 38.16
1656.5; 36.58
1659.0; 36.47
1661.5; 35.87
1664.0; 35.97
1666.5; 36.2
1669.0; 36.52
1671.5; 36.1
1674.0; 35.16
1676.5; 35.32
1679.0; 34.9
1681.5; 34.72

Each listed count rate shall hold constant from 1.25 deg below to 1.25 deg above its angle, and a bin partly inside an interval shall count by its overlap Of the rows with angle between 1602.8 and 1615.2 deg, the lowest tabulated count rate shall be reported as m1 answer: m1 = 35.98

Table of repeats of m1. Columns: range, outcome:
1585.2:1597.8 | 34.96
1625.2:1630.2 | 24.4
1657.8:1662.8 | 35.87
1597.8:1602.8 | 35.14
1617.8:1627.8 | 21.65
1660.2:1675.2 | 35.16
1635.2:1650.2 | 36.14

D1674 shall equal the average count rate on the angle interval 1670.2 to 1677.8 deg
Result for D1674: 35.5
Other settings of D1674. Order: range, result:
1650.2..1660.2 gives 36.9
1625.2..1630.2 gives 28.5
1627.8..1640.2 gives 35.5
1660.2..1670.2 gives 36.1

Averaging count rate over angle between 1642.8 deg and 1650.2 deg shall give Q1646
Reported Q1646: 37.1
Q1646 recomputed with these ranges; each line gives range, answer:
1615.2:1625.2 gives 30.8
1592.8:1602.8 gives 35.9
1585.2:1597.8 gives 35.8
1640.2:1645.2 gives 36.9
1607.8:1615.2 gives 36.3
